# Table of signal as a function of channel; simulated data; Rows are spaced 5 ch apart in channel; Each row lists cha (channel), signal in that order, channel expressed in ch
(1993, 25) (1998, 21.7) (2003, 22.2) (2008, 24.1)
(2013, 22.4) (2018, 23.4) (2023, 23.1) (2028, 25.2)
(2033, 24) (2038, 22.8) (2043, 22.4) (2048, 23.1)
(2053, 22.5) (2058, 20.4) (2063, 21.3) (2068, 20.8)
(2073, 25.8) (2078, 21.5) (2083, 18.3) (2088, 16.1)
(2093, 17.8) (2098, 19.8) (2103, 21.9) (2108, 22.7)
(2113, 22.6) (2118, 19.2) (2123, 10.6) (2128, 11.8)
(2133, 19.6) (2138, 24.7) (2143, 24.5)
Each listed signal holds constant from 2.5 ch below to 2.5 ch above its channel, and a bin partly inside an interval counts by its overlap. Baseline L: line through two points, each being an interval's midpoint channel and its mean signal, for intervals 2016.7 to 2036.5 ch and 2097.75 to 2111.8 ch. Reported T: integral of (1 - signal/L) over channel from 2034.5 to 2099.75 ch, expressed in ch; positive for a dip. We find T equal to 5.2 ch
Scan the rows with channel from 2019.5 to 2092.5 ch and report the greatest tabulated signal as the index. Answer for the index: 25.8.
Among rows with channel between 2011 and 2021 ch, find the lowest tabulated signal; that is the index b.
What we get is 22.4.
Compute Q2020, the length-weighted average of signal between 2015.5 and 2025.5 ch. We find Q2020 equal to 23.2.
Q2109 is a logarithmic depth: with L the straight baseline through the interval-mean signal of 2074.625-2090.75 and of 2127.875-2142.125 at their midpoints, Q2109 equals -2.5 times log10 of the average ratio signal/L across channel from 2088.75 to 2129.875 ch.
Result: 0.08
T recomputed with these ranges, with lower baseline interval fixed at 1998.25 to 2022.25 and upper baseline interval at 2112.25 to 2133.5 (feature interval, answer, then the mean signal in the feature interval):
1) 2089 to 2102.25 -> -0.9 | 18.9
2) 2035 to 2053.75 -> -1.8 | 22.8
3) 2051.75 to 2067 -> -1.0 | 21.3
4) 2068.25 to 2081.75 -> -2.7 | 22.7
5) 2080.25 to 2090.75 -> 0.6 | 17.3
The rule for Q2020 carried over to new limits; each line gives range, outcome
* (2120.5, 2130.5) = 11.2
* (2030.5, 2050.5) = 23.1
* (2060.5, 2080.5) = 22.4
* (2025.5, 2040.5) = 24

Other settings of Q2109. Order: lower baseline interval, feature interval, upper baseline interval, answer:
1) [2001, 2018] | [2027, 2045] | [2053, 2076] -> -0.04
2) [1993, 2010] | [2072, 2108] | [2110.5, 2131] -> -0.13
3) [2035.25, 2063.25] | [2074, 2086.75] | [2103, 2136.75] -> 0.01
